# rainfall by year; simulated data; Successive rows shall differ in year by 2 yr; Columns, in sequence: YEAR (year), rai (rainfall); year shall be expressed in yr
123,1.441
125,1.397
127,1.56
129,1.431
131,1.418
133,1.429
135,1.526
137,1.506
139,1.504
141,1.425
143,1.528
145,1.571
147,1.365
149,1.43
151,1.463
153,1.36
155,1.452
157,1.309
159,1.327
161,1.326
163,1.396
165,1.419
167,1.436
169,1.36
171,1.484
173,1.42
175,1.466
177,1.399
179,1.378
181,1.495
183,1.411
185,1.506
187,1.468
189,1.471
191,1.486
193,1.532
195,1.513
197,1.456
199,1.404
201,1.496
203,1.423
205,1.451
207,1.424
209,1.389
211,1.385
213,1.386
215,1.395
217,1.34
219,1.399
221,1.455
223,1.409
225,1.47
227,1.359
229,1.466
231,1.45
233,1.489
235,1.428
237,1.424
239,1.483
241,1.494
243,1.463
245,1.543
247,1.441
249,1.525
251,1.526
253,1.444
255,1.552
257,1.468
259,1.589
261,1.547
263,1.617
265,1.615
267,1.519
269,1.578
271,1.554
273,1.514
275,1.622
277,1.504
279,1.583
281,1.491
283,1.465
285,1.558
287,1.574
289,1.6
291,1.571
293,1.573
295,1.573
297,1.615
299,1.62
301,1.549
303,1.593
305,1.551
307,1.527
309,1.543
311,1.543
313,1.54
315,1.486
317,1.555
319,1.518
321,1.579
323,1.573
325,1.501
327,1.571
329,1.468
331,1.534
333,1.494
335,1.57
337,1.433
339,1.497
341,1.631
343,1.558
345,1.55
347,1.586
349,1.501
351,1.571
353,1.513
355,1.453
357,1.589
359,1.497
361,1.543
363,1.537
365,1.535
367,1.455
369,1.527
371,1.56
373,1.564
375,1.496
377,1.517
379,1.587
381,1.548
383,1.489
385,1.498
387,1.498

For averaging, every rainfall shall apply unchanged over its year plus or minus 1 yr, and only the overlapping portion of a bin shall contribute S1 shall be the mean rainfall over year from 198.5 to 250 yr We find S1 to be 1.44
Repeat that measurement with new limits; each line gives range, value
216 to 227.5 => 1.41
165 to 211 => 1.45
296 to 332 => 1.55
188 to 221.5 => 1.44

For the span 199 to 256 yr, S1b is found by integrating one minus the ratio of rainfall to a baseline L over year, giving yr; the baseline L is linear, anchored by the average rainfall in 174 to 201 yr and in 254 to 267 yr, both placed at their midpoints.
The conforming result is 2.6 yr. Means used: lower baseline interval 1.46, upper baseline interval 1.56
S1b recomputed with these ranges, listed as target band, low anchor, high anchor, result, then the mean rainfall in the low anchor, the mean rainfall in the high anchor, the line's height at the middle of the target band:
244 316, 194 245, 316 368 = -3.13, 1.44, 1.53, 1.48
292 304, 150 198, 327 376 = -0.71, 1.43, 1.53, 1.5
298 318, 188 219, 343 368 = -0.68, 1.44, 1.53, 1.5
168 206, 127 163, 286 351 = 0.26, 1.44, 1.55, 1.46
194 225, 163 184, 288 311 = 0.93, 1.43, 1.57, 1.47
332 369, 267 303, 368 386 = 0.28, 1.56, 1.53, 1.54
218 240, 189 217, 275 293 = 0.52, 1.44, 1.55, 1.47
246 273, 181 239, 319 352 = -1.03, 1.44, 1.54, 1.48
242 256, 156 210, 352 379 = -0.33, 1.43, 1.52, 1.46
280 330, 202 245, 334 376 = -1.89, 1.43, 1.53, 1.49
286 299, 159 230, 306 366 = -0.74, 1.43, 1.53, 1.5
